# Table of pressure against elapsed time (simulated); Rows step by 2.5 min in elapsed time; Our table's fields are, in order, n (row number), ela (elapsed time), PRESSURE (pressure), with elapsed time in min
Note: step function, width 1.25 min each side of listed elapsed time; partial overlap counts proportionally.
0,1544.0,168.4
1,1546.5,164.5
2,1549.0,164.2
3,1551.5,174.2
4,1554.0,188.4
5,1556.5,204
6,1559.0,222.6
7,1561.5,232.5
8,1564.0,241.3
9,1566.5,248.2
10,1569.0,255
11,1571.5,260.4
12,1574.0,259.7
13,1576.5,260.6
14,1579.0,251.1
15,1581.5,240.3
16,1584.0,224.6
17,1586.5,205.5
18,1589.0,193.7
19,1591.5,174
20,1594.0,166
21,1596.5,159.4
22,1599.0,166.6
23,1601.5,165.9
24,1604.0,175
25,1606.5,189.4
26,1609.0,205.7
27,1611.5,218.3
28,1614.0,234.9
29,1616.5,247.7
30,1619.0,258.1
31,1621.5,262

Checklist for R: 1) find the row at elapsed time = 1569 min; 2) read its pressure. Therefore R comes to 255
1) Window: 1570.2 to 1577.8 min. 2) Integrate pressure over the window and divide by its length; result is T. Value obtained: 260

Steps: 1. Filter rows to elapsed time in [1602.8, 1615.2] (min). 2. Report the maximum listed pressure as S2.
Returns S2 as 234.9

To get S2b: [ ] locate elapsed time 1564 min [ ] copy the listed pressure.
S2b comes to 241.3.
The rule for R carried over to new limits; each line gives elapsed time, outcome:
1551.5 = 174.2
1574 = 259.7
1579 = 251.1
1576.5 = 260.6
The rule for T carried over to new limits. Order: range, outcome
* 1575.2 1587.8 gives 236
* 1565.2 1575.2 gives 256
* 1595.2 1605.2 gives 167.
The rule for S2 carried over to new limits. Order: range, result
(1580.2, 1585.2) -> 240.3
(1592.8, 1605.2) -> 175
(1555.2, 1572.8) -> 260.4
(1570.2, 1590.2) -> 260.6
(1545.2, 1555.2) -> 188.4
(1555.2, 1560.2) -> 222.6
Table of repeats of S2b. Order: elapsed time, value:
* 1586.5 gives 205.5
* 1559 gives 222.6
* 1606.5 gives 189.4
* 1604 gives 175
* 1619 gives 258.1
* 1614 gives 234.9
